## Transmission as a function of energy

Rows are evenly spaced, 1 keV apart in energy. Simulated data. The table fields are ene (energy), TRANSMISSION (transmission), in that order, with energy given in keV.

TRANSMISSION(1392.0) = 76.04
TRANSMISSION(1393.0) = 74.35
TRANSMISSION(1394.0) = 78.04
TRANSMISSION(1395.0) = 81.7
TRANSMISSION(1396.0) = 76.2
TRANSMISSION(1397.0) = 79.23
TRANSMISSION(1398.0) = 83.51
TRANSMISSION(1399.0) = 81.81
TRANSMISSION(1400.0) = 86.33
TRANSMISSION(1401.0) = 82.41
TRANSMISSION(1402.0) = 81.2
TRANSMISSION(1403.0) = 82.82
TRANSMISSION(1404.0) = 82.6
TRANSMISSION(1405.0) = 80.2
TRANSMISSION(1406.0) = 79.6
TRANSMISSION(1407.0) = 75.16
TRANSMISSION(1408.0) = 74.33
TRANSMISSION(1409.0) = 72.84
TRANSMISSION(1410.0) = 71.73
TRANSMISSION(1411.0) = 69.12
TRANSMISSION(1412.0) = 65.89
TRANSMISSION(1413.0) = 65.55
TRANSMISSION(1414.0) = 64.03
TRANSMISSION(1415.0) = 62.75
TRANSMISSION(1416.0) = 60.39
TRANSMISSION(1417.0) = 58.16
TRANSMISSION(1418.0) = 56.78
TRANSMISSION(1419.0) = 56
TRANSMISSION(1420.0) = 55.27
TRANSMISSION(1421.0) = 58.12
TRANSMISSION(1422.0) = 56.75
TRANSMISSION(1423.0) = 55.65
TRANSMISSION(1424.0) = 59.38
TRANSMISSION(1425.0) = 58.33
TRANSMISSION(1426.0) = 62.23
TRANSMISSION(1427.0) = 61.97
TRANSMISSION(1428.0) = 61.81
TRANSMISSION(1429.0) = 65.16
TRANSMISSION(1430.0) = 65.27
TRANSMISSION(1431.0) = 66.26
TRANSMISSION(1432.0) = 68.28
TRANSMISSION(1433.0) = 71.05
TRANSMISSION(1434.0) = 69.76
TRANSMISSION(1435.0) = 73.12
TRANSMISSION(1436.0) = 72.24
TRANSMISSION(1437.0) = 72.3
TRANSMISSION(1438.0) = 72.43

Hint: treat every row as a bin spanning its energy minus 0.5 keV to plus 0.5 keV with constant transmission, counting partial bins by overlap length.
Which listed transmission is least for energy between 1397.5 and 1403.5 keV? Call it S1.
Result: 81.2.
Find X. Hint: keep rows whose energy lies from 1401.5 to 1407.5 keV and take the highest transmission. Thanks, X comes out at 82.82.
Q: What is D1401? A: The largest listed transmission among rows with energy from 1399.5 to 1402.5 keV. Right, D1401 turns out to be 86.33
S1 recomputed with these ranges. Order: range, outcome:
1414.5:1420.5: 55.27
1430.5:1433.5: 66.26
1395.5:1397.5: 76.2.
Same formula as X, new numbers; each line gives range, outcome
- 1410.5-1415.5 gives 69.12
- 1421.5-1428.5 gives 62.23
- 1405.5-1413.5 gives 79.6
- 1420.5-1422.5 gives 58.12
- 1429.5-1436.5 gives 73.12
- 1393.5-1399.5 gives 83.51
